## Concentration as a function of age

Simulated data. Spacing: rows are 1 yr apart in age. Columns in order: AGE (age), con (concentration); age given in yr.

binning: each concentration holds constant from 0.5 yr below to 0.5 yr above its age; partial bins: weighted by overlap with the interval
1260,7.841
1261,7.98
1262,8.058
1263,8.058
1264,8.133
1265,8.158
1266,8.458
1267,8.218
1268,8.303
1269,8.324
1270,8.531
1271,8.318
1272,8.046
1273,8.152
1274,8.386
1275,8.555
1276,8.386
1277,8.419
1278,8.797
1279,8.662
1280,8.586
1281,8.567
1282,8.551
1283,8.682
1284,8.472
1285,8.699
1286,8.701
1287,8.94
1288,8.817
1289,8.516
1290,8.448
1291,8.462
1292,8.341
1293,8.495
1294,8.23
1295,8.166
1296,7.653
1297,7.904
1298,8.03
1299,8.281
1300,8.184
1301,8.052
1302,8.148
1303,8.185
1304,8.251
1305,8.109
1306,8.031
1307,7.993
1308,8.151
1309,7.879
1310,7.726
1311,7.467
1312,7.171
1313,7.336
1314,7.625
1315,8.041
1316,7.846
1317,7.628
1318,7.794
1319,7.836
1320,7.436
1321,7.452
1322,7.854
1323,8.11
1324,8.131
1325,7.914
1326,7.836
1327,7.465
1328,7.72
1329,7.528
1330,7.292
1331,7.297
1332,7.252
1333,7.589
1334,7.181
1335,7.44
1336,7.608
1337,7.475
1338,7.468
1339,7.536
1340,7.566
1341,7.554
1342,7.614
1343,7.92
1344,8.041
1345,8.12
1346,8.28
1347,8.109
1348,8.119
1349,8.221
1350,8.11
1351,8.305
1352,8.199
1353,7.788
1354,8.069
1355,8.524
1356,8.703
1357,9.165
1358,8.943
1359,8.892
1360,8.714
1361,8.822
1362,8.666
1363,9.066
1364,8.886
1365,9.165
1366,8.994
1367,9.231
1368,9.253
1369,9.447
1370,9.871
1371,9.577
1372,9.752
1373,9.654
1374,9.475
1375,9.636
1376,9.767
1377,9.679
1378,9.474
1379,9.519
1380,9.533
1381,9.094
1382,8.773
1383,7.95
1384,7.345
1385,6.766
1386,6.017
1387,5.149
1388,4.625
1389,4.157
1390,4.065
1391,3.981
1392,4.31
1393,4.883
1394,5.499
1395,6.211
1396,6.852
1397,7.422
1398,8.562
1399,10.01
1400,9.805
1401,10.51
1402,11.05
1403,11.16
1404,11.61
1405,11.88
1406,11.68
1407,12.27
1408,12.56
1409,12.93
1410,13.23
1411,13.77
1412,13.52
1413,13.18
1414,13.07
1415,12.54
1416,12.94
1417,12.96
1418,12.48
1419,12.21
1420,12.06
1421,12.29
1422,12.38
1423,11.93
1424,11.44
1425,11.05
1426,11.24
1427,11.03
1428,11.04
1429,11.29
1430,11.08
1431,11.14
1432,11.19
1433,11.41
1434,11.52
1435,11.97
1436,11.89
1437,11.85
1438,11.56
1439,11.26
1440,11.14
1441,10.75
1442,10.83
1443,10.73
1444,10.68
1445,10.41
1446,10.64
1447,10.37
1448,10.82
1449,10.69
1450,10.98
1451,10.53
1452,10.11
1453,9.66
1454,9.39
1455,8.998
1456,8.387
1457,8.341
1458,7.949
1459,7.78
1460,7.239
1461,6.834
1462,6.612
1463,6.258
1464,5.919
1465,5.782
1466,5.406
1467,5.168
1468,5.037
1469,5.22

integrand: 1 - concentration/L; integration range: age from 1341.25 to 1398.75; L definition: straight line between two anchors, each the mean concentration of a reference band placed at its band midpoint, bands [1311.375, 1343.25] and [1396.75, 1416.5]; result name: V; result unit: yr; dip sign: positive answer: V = 9.9 yr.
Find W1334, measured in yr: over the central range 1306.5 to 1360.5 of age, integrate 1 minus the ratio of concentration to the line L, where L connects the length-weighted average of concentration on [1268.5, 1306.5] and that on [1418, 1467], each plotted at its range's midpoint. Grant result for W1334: 6.2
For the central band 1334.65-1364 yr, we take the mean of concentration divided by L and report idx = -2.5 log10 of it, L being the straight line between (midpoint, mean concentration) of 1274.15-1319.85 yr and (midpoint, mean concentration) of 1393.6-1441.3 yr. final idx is 0.168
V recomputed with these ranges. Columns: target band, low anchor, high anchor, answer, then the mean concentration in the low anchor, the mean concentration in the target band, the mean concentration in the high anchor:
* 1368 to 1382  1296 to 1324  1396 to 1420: 1.2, 7.87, 9.54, 11.7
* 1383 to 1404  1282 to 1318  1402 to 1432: 8.0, 8.13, 7.06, 12.1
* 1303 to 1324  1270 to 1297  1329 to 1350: 0.6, 8.45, 7.8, 7.69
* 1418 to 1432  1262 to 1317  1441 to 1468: -4.8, 8.23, 11.6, 8.68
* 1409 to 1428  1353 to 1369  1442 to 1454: -4.7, 8.86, 12.4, 10.5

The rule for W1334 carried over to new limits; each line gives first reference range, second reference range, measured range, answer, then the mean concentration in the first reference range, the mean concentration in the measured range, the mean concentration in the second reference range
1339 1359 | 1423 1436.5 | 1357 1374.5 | -0.7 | 8.18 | 9.2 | 11.4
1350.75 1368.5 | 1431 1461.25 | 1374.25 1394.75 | 4.7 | 8.75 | 7.03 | 10.2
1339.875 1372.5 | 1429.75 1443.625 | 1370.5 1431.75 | 1.9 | 8.61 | 9.86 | 11.3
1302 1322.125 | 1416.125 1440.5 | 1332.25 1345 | 1.6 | 7.8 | 7.6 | 11.7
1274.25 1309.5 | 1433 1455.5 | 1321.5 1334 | 1.8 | 8.35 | 7.65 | 10.8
